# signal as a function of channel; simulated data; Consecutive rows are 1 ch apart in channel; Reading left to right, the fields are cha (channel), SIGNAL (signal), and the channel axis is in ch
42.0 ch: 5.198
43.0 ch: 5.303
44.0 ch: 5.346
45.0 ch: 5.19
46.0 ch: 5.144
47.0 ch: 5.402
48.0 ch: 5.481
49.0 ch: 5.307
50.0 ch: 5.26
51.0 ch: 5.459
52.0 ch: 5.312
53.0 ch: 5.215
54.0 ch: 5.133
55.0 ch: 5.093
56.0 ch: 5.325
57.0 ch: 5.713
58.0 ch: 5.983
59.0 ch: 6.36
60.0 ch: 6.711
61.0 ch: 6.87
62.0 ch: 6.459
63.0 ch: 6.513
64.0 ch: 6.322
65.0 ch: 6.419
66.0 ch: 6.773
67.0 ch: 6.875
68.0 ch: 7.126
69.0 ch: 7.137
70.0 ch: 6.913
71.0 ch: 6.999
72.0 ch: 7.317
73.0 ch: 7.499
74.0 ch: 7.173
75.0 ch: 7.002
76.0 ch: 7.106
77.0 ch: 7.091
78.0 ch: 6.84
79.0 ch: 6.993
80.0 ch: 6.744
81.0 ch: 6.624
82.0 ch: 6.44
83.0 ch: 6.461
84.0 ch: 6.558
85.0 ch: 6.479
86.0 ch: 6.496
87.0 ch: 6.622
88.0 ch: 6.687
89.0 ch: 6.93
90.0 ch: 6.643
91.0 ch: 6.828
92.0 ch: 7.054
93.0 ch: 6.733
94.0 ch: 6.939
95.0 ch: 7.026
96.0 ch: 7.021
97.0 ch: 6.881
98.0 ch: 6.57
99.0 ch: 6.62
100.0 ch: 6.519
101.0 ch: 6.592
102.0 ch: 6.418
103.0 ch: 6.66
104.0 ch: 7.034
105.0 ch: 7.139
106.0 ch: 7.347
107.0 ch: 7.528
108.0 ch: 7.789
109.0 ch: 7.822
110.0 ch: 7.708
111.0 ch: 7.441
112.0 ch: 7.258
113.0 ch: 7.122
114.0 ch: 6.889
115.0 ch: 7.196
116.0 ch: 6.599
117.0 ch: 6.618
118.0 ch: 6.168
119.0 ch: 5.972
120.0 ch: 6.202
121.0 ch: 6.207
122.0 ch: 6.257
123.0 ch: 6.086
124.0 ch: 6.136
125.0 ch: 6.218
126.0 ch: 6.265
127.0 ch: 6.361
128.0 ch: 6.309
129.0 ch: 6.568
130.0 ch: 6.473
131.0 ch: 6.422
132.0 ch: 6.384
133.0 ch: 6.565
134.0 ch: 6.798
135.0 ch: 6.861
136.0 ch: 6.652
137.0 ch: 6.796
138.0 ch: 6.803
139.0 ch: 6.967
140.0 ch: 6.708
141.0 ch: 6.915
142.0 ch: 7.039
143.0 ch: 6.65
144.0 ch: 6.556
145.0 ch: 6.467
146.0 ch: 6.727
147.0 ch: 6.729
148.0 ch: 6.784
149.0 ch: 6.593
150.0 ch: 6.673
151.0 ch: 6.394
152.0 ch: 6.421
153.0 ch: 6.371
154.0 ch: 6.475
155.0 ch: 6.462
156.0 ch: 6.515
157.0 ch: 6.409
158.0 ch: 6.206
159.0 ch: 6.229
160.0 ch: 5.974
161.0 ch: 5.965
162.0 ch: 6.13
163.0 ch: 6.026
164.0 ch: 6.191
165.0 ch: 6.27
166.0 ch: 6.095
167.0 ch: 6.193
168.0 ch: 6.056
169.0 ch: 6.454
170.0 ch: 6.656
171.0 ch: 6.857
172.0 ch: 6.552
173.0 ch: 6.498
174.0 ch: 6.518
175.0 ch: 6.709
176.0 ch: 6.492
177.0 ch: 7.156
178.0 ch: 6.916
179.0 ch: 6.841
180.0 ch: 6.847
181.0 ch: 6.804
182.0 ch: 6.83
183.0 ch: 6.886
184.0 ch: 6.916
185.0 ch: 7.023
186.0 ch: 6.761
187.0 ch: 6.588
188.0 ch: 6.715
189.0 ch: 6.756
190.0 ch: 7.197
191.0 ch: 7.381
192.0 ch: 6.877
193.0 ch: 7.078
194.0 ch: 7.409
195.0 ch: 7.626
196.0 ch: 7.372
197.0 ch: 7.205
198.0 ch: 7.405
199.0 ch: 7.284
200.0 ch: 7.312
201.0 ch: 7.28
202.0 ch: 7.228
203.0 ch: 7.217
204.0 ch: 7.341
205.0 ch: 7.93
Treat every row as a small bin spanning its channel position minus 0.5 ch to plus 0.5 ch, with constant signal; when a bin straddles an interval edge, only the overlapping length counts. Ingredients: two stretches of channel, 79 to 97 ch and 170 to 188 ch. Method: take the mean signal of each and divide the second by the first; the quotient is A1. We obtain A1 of 1.0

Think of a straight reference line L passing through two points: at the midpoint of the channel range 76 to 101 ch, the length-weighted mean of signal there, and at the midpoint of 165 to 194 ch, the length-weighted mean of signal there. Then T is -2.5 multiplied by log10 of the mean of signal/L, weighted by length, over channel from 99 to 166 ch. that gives 0.020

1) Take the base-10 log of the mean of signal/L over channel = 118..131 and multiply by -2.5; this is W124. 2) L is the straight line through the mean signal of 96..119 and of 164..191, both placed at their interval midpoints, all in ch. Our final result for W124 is 0.11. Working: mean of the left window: 6.97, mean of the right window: 6.68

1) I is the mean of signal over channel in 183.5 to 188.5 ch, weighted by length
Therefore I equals 6.8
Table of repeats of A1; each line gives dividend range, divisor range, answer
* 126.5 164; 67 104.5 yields 0.95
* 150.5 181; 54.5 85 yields 0.97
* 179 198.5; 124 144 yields 1.06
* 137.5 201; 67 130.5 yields 0.99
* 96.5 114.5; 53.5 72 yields 1.11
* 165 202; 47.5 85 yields 1.07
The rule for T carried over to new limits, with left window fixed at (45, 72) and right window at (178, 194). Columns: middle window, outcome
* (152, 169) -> 0.09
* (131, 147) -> -0.02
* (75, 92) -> -0.09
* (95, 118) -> -0.10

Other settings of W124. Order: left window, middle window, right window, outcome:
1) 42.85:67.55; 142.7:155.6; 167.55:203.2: 0.010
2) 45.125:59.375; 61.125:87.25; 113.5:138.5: -0.186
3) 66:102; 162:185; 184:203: 0.080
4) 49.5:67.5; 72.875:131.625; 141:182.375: -0.093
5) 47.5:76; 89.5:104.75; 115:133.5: -0.075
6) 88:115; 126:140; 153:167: -0.002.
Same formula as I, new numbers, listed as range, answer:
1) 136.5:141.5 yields 6.84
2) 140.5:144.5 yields 6.79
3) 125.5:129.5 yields 6.38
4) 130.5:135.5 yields 6.61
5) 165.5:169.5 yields 6.2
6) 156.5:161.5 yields 6.16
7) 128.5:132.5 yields 6.46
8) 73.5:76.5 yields 7.09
